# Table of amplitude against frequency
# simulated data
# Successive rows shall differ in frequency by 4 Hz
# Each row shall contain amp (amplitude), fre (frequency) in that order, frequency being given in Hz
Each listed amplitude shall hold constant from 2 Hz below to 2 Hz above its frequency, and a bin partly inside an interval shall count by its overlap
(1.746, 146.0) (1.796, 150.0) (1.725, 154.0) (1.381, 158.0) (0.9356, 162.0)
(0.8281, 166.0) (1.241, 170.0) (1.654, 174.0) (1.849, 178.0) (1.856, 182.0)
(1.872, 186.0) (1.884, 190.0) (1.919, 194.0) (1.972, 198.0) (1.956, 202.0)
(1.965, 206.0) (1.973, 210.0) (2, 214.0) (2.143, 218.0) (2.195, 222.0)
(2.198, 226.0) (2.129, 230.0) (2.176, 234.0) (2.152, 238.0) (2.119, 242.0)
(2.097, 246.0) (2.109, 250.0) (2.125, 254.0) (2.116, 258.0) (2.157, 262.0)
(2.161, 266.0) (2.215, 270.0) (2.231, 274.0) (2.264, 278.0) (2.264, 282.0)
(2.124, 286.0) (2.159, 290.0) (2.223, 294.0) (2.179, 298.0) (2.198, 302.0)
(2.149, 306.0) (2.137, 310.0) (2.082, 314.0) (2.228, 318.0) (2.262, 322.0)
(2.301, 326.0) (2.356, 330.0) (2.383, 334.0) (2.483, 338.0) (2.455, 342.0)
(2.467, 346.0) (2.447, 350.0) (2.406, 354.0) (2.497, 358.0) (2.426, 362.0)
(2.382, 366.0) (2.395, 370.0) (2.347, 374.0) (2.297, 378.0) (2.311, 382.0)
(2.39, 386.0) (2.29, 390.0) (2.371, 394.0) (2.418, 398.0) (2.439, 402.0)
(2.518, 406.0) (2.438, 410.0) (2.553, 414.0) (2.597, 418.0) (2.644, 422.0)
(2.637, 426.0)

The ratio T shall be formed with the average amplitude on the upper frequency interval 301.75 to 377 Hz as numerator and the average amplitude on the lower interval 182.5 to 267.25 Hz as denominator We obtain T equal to 1.13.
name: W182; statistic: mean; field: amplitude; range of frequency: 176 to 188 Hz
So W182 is 1.86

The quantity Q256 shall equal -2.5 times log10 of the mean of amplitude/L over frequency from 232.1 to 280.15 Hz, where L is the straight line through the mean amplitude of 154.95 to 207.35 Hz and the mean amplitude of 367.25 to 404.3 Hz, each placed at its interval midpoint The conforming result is -0.14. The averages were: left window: 1.64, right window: 2.36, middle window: 2.16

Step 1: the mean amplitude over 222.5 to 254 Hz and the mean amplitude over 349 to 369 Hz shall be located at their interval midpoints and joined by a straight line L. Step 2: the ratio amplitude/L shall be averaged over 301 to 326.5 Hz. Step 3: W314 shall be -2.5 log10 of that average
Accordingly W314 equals 0.06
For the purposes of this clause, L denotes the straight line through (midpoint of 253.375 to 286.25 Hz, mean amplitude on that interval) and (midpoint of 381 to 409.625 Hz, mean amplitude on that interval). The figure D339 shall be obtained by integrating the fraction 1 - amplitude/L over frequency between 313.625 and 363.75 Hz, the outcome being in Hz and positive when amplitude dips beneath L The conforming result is -1.61 Hz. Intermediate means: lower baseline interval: 2.19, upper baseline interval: 2.4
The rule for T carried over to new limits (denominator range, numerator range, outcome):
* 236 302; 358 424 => 1.12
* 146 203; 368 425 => 1.49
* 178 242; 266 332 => 1.09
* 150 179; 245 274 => 1.55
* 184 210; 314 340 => 1.20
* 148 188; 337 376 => 1.60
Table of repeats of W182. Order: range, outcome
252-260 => 2.12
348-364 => 2.44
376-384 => 2.3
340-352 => 2.46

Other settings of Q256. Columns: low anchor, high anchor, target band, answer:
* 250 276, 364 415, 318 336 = -0.02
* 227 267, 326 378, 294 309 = 0.05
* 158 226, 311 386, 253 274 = -0.06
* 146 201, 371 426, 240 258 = -0.12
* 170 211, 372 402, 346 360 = -0.09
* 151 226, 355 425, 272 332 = -0.04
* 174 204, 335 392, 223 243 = -0.08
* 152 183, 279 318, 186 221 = -0.21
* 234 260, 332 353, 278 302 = 0.03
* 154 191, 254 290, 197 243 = -0.14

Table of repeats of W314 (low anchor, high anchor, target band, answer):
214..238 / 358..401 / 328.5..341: -0.049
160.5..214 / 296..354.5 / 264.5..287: -0.065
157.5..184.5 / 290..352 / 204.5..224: -0.235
